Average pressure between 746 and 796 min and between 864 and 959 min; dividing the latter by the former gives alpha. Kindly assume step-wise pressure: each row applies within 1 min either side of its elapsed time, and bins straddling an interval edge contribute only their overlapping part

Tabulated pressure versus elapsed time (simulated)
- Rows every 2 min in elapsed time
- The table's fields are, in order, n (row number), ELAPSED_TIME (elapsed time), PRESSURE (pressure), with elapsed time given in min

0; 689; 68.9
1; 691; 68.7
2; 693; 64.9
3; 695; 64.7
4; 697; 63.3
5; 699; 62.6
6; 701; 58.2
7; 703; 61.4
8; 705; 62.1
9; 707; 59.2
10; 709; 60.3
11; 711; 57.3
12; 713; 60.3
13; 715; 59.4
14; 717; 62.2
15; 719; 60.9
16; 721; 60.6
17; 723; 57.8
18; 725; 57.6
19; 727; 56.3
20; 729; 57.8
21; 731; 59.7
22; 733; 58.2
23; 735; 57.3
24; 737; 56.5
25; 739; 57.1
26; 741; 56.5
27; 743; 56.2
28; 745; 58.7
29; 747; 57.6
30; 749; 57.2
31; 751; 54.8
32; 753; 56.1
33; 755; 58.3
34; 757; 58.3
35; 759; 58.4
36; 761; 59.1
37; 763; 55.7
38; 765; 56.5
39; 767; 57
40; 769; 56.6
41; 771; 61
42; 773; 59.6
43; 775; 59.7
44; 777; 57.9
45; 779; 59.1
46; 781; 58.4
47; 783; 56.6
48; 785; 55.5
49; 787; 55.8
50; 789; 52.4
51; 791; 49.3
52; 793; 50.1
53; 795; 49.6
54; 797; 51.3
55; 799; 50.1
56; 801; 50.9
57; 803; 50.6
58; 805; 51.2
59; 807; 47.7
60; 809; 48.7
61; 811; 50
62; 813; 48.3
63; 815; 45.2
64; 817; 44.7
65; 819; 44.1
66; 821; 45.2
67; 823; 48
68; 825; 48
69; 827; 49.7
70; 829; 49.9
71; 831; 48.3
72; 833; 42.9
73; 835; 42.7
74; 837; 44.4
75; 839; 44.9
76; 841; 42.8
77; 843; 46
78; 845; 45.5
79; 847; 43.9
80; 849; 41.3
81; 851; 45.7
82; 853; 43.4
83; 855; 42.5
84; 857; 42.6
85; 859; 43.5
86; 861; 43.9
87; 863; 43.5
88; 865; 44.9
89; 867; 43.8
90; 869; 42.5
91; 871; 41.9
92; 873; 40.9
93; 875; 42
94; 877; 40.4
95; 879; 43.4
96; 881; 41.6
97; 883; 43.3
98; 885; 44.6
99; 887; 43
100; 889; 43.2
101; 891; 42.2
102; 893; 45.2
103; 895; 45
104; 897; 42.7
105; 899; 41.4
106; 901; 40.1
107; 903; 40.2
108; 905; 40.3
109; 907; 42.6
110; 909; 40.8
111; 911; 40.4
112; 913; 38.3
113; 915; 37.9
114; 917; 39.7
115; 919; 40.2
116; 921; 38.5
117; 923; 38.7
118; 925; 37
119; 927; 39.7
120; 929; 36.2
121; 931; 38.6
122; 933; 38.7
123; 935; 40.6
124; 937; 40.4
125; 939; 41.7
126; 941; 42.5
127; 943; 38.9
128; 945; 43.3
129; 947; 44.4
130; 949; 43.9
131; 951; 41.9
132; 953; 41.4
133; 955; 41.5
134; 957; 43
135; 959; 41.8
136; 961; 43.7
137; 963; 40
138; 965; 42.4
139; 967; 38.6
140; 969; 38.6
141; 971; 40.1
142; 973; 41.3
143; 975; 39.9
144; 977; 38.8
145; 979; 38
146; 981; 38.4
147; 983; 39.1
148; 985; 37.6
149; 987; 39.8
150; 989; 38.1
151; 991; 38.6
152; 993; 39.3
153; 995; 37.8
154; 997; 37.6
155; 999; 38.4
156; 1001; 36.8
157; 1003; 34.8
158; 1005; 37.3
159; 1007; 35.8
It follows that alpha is 0.7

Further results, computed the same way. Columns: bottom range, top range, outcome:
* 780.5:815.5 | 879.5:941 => 0.80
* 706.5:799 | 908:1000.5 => 0.70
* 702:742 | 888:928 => 0.69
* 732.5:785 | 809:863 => 0.79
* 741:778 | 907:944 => 0.68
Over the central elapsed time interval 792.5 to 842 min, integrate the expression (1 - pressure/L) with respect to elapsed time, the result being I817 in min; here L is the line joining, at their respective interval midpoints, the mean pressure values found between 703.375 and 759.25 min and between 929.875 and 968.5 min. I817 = 4.0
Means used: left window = 58.3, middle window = 47.5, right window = 41.4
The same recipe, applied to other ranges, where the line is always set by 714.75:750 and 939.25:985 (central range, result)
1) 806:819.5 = 1.32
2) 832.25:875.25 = 4.90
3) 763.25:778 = -0.77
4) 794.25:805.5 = 0.53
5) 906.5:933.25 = 3.07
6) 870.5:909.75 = 3.44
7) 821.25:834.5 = 0.92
